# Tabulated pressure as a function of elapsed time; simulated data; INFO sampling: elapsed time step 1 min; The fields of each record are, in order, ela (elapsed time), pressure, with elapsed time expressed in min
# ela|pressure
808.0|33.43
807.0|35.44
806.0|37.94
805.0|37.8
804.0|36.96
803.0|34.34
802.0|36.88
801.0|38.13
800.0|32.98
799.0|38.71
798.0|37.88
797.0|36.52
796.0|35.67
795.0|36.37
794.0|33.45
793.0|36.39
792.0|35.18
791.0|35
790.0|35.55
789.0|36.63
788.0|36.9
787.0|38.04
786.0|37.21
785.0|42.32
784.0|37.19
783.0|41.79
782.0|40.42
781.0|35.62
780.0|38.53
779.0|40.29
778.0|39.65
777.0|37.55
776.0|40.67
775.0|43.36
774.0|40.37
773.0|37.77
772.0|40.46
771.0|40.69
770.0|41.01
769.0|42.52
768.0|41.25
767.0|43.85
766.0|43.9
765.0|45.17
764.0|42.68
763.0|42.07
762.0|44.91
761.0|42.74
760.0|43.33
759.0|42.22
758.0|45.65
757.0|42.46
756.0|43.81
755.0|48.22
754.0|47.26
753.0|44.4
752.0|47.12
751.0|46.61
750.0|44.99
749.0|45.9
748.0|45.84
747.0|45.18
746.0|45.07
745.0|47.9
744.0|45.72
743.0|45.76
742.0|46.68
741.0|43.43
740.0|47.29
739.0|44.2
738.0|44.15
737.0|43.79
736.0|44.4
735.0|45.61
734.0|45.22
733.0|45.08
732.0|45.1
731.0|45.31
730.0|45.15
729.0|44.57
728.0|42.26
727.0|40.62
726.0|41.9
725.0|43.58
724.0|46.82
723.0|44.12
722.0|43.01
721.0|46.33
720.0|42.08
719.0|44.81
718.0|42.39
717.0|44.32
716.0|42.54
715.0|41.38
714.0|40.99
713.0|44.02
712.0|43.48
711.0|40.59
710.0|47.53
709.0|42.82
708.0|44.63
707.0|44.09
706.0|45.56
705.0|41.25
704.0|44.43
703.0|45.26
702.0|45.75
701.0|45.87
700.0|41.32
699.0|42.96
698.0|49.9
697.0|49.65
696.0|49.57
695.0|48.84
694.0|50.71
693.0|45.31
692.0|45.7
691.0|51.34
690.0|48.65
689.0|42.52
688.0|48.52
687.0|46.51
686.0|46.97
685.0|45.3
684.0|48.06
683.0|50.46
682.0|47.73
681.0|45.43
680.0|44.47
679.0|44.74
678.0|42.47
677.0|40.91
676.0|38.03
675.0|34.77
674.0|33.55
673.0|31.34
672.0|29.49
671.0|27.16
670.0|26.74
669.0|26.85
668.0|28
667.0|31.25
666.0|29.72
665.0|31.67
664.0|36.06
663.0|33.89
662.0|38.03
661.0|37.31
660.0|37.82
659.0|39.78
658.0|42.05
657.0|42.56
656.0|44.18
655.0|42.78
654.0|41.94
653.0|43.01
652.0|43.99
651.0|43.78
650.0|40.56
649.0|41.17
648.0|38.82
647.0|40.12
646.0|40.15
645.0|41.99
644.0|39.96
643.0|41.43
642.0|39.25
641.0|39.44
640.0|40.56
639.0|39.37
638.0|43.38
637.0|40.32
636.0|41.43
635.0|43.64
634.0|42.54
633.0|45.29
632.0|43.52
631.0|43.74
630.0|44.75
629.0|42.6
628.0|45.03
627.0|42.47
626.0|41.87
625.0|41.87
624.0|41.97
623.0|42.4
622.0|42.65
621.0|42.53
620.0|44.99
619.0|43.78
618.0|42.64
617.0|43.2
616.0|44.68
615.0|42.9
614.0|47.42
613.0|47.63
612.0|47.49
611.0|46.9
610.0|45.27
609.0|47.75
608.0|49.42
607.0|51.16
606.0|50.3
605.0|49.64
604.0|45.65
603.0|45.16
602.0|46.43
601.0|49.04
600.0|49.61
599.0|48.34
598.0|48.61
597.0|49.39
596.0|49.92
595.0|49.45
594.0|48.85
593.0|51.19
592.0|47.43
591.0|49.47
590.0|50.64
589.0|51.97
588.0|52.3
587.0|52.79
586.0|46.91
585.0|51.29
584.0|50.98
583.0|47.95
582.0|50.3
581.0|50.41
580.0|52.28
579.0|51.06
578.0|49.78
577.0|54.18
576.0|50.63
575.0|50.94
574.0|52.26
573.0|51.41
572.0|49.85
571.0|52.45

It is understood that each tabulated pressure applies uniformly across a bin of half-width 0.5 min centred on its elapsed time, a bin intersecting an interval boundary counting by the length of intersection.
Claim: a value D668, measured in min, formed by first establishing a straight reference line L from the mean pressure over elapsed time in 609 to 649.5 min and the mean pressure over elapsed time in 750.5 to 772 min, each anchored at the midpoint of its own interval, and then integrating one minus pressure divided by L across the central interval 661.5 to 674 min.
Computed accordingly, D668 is 3.53 min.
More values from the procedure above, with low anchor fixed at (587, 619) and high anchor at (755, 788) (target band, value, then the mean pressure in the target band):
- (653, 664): 1.4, 40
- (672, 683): 1.2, 40.3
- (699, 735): -0.3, 43.8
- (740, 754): -1.2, 45.8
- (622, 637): 1.3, 43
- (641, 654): 1.4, 41.1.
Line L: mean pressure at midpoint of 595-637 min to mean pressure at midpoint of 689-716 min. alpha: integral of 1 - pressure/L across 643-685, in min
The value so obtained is 6.2 min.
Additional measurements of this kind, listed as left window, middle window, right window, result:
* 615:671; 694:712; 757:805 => -2.5 min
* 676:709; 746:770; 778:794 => -2.5 min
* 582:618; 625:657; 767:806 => 2.9 min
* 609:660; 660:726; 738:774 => 2.2 min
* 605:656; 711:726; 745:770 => 0.2 min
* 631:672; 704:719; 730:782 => -0.7 min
